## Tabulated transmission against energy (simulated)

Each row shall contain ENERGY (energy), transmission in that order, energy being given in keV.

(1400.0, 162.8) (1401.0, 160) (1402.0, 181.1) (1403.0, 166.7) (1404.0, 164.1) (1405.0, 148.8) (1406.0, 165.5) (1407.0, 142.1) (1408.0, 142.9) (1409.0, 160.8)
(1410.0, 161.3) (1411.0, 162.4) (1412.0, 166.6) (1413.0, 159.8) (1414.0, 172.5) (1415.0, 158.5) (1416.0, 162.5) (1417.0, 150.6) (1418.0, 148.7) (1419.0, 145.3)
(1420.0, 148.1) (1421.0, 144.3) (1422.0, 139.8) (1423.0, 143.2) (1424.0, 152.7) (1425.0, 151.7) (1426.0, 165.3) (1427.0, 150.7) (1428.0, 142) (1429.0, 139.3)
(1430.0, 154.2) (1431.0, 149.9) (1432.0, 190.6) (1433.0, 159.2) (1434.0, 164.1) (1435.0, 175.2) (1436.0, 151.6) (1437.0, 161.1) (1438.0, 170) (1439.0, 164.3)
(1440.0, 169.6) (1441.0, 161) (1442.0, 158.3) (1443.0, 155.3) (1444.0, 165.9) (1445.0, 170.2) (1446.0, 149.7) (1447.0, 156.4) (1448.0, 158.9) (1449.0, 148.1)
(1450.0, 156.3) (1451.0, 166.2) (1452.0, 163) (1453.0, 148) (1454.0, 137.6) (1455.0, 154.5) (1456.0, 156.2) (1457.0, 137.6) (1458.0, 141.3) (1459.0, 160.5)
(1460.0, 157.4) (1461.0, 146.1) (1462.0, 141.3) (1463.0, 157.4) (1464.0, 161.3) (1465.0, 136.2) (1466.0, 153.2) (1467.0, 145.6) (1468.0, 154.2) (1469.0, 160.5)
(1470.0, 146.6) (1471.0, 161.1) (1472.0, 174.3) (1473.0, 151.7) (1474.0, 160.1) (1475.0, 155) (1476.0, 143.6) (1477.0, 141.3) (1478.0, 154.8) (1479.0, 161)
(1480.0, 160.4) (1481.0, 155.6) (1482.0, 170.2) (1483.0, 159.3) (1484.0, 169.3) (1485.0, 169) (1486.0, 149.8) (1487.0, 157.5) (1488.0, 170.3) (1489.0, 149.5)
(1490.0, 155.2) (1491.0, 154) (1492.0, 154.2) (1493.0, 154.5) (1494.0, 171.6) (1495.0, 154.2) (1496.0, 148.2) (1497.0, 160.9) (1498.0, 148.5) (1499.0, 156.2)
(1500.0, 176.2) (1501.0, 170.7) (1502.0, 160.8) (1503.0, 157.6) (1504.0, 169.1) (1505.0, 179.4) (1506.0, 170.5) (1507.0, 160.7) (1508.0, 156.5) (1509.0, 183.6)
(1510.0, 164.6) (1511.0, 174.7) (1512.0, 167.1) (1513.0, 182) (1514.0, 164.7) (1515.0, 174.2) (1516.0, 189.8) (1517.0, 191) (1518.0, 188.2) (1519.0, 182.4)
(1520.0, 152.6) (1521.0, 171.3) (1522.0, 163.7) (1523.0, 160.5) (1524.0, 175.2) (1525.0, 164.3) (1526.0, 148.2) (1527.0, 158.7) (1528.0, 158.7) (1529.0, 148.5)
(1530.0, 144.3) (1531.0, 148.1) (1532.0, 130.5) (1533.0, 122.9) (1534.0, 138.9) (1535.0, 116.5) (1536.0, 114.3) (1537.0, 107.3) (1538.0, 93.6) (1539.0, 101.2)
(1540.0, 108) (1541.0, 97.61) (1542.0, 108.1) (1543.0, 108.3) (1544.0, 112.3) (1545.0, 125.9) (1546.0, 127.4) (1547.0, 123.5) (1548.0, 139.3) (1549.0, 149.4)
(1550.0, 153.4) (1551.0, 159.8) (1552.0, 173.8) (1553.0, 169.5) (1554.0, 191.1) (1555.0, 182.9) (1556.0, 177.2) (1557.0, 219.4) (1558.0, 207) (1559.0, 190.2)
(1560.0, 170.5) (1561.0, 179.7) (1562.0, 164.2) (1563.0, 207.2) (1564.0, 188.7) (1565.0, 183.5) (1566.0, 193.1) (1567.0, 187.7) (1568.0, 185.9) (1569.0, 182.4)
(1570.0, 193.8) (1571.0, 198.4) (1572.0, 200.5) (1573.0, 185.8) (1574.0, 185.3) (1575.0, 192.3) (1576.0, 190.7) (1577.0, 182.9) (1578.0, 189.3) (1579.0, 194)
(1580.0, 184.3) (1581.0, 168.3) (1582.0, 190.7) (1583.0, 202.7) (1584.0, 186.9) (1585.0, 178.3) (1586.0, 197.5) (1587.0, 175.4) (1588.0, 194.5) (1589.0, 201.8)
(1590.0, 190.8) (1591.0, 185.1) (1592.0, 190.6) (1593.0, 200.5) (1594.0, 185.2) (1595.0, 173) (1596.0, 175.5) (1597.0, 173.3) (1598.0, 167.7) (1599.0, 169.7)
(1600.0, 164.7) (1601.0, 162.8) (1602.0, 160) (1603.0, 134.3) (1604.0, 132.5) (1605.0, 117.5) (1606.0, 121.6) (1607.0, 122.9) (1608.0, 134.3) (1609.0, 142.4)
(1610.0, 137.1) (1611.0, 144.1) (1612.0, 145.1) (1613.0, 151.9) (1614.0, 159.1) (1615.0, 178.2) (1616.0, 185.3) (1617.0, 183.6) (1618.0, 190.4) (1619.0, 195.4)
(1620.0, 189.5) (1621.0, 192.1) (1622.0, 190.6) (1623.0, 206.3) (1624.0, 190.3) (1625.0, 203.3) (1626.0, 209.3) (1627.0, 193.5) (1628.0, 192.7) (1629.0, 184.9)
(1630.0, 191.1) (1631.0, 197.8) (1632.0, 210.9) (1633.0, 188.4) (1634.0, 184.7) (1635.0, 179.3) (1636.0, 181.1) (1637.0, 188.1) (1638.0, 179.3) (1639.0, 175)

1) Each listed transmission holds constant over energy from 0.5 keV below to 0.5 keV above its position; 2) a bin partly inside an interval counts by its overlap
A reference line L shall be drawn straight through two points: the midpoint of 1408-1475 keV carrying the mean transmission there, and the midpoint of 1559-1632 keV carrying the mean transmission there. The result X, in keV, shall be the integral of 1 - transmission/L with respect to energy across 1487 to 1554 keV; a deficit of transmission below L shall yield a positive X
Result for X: 6.1 keV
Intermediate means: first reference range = 156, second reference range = 179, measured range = 152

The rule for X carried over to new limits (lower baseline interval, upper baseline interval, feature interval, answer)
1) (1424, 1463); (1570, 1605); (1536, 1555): 4.62 keV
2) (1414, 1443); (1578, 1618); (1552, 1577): -3.28 keV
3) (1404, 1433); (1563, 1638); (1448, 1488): 1.64 keV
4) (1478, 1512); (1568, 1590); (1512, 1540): 3.37 keV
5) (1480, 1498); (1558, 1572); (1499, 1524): -0.56 keV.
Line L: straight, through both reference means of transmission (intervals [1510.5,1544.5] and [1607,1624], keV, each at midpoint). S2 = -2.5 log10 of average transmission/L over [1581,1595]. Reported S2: -0.17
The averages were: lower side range 146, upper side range 170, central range 189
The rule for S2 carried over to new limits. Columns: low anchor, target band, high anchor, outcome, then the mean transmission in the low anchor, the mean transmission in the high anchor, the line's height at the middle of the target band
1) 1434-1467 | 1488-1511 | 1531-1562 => -0.087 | 156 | 144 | 150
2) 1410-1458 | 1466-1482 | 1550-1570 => 0.067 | 156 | 184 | 165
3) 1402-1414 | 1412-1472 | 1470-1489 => 0.027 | 160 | 159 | 159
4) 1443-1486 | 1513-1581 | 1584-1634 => 0.027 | 155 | 175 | 166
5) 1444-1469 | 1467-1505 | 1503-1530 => 0.013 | 153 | 169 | 161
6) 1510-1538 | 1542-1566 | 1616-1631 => 0.019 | 156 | 194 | 167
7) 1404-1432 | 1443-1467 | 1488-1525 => 0.042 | 154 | 167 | 159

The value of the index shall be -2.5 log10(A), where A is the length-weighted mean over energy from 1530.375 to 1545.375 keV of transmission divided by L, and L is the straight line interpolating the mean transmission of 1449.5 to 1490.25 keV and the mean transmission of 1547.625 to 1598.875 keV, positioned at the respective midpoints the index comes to 0.44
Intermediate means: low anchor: 155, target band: 116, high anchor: 184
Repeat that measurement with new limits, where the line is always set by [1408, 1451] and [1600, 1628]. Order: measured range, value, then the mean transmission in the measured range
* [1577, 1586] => -0.14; 187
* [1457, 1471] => 0.06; 151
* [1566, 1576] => -0.16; 190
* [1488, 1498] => 0.03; 156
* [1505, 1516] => -0.06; 171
